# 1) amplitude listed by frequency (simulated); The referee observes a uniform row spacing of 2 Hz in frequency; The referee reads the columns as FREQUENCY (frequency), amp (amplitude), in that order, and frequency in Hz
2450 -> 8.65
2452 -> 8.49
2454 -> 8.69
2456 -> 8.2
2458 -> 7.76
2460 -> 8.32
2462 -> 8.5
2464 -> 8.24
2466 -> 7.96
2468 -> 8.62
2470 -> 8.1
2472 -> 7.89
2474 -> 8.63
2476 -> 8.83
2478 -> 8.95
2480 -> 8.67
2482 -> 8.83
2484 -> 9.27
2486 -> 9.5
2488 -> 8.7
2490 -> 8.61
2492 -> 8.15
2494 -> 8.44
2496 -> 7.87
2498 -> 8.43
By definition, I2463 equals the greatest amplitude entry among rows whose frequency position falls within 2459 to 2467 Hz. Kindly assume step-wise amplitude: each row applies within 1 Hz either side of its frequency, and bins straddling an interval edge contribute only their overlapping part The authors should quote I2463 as 8.5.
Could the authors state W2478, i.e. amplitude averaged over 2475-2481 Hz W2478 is 8.82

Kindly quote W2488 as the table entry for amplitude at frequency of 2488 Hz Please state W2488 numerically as 8.7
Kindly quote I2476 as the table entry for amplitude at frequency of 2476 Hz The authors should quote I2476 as 8.83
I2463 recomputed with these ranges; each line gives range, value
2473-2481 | 8.95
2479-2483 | 8.83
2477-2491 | 9.5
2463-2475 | 8.63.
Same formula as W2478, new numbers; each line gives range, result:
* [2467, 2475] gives 8.31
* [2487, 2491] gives 8.65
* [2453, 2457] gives 8.45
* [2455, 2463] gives 8.2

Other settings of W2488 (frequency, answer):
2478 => 8.95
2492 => 8.15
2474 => 8.63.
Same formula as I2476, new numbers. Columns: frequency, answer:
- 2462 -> 8.5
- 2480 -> 8.67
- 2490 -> 8.61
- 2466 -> 7.96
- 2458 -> 7.76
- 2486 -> 9.5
